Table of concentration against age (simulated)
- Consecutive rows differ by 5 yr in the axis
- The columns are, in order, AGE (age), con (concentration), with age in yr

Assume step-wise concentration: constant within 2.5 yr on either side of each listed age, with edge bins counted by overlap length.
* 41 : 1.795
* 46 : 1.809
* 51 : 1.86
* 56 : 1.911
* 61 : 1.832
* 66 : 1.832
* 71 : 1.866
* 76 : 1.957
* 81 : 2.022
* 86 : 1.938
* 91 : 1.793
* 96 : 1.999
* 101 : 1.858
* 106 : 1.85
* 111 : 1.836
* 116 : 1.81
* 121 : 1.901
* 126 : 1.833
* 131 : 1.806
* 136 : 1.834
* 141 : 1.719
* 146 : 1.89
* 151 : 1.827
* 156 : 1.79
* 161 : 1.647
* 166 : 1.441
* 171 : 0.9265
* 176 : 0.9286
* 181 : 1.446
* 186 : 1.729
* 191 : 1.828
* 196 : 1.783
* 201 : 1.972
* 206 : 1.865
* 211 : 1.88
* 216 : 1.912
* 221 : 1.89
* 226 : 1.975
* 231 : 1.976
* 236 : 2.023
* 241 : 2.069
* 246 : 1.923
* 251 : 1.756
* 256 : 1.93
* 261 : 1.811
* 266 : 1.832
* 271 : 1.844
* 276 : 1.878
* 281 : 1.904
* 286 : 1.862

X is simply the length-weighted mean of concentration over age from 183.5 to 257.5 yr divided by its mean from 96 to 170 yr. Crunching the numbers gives 1.07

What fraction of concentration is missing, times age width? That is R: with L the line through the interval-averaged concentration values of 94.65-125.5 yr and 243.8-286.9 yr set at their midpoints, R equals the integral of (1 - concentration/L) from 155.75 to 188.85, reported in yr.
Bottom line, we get 8.4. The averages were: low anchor 1.87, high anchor 1.86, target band 1.39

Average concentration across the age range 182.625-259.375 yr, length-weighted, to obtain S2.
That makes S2 1.89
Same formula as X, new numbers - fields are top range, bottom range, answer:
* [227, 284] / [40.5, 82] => 1.02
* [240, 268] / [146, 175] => 1.23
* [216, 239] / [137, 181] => 1.28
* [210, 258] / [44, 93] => 1.03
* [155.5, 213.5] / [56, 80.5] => 0.85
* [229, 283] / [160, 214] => 1.20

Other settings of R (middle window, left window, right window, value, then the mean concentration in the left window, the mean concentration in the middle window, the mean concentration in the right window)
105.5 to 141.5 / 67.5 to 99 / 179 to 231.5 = 1.3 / 1.92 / 1.83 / 1.84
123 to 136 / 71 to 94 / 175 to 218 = 0.1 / 1.92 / 1.83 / 1.73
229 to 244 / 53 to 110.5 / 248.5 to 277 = -1.4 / 1.89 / 2.02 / 1.84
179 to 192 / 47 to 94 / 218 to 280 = 1.7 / 1.89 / 1.66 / 1.91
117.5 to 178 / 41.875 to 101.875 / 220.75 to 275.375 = 8.3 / 1.89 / 1.64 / 1.91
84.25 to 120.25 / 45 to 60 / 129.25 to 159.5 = -0.7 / 1.86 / 1.87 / 1.81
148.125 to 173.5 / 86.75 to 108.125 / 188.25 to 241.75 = 4.9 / 1.88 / 1.53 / 1.92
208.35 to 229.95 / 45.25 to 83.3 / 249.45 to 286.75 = -0.6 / 1.89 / 1.92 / 1.85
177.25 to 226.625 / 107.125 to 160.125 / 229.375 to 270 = 2.0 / 1.82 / 1.8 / 1.91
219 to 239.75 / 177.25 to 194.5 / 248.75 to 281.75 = -2.7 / 1.62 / 1.97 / 1.85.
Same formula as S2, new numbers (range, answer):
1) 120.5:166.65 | 1.78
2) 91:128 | 1.86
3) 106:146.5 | 1.83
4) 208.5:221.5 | 1.89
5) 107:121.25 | 1.84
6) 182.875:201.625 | 1.8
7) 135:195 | 1.58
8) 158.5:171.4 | 1.41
